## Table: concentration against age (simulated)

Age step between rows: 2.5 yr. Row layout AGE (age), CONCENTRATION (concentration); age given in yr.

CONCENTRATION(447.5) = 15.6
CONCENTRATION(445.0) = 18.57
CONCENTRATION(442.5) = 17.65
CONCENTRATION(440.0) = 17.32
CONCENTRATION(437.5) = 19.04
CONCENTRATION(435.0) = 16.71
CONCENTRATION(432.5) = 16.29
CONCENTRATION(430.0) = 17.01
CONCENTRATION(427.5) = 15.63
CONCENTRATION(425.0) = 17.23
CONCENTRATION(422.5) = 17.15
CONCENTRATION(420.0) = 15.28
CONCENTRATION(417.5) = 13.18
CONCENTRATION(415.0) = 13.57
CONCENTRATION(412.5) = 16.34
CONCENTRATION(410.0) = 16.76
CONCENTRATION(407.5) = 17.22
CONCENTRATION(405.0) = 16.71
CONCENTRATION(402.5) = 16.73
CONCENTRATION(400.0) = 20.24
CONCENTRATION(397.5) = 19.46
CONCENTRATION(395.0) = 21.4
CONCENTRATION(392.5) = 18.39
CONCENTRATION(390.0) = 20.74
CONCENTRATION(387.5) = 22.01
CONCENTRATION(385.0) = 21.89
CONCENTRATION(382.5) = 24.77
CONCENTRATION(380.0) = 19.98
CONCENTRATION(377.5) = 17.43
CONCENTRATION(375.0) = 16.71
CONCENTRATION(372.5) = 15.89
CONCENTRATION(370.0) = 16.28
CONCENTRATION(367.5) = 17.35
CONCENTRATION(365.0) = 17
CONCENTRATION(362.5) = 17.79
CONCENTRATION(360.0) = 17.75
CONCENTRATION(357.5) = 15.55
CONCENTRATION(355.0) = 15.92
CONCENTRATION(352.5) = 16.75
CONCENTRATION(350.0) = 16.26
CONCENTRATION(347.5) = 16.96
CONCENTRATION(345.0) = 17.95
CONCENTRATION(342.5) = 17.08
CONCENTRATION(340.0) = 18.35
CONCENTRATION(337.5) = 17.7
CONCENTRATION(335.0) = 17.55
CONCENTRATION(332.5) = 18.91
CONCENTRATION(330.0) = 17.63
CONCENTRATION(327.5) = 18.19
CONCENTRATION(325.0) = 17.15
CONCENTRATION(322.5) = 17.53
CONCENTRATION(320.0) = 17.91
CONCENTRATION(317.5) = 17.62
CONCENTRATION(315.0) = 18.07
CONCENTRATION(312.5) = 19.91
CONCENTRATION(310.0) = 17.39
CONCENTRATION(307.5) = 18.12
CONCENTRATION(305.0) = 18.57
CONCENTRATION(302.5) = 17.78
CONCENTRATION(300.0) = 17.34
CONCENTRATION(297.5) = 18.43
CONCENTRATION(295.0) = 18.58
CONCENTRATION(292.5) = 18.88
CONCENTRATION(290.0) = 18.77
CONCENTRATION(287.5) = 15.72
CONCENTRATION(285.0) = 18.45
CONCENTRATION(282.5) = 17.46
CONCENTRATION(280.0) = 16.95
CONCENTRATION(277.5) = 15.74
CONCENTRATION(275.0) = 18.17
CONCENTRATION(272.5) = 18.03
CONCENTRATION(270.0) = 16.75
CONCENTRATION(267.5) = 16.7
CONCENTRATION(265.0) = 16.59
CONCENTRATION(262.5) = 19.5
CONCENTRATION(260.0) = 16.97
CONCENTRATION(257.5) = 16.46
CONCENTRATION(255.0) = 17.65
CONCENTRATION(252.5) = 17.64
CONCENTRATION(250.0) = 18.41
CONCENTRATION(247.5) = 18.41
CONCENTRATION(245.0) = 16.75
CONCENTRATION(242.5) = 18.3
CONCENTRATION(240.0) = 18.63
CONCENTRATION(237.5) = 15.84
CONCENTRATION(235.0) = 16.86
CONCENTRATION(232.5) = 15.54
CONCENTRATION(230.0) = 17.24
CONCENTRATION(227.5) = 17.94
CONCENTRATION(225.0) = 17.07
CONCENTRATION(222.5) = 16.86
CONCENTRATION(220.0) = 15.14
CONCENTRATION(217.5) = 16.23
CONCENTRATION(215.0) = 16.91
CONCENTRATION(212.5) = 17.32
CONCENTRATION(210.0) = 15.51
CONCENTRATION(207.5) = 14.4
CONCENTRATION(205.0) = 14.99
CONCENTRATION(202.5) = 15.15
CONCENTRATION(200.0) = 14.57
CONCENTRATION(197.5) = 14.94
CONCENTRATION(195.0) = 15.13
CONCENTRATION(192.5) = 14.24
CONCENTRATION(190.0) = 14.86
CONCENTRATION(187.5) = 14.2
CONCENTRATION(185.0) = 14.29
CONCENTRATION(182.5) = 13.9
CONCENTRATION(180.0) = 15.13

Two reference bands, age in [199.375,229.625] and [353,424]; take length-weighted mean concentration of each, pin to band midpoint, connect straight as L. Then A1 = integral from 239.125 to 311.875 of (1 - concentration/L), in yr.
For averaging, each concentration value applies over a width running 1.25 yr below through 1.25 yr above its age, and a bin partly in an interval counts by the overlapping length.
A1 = -4.46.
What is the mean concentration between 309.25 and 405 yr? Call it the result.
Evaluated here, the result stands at 18.2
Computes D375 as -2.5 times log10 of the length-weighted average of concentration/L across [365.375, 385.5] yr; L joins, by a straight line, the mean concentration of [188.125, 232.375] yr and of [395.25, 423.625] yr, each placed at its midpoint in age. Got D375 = -0.123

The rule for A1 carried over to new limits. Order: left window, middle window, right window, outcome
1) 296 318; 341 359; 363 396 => 2.0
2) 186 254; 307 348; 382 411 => 0.9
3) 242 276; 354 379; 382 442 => 1.4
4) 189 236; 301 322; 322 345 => -0.8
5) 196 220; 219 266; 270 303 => -2.3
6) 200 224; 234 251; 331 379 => -1.6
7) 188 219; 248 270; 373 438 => -2.0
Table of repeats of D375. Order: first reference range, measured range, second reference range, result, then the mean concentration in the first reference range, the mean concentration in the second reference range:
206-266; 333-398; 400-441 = -0.10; 17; 16.5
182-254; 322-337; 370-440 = -0.04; 16.1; 17.9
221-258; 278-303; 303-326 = 0.00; 17.3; 18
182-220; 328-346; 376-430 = -0.04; 15.1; 18.2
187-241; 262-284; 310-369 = -0.04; 15.9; 17.5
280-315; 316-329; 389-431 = 0.01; 18.1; 17.2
